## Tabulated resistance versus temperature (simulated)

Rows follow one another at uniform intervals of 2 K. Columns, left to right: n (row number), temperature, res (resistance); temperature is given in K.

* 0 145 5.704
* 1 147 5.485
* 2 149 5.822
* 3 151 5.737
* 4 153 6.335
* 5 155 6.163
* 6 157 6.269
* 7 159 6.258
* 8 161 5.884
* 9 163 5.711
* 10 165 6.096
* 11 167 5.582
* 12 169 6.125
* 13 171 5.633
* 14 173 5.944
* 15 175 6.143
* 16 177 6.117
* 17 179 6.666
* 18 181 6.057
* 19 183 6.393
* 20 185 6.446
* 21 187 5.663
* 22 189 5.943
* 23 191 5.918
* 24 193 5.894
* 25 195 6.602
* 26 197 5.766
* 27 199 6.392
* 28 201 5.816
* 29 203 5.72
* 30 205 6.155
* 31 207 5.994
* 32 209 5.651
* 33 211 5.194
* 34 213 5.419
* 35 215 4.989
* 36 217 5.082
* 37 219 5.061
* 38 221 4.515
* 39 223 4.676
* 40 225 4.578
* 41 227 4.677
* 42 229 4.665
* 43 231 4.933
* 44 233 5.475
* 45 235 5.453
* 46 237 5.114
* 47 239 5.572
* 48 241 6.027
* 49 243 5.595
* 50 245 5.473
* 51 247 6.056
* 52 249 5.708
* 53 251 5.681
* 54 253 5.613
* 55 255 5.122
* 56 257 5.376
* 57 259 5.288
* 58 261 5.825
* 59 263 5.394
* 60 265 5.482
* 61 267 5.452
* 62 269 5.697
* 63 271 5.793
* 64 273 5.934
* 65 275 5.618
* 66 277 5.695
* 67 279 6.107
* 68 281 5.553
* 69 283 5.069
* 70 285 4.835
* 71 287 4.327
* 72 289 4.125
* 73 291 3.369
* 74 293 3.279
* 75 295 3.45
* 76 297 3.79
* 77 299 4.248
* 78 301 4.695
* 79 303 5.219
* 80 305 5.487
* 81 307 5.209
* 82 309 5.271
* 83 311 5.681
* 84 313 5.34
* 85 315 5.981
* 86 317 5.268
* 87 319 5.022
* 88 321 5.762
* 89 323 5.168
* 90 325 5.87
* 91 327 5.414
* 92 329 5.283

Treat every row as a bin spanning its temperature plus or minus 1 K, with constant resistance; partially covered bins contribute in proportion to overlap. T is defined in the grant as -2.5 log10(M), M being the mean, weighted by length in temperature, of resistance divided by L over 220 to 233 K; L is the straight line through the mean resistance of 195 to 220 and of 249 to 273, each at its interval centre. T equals 0.18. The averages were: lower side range 5.64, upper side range 5.55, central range 4.74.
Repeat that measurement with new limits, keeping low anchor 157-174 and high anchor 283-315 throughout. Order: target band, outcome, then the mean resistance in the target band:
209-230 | 0.10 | 4.92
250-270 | -0.10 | 5.49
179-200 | -0.08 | 6.13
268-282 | -0.19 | 5.77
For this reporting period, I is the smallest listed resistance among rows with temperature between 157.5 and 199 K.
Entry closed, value 5.582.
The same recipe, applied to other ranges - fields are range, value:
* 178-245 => 4.515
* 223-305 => 3.279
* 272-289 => 4.125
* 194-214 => 5.194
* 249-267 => 5.122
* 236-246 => 5.114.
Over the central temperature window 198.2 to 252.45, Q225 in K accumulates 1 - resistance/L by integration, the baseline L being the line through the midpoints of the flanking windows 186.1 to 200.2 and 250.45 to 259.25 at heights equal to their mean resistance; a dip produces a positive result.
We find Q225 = 2.9 K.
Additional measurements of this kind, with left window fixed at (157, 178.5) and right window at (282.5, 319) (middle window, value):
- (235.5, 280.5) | -4.4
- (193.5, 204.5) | -0.7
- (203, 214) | -0.2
